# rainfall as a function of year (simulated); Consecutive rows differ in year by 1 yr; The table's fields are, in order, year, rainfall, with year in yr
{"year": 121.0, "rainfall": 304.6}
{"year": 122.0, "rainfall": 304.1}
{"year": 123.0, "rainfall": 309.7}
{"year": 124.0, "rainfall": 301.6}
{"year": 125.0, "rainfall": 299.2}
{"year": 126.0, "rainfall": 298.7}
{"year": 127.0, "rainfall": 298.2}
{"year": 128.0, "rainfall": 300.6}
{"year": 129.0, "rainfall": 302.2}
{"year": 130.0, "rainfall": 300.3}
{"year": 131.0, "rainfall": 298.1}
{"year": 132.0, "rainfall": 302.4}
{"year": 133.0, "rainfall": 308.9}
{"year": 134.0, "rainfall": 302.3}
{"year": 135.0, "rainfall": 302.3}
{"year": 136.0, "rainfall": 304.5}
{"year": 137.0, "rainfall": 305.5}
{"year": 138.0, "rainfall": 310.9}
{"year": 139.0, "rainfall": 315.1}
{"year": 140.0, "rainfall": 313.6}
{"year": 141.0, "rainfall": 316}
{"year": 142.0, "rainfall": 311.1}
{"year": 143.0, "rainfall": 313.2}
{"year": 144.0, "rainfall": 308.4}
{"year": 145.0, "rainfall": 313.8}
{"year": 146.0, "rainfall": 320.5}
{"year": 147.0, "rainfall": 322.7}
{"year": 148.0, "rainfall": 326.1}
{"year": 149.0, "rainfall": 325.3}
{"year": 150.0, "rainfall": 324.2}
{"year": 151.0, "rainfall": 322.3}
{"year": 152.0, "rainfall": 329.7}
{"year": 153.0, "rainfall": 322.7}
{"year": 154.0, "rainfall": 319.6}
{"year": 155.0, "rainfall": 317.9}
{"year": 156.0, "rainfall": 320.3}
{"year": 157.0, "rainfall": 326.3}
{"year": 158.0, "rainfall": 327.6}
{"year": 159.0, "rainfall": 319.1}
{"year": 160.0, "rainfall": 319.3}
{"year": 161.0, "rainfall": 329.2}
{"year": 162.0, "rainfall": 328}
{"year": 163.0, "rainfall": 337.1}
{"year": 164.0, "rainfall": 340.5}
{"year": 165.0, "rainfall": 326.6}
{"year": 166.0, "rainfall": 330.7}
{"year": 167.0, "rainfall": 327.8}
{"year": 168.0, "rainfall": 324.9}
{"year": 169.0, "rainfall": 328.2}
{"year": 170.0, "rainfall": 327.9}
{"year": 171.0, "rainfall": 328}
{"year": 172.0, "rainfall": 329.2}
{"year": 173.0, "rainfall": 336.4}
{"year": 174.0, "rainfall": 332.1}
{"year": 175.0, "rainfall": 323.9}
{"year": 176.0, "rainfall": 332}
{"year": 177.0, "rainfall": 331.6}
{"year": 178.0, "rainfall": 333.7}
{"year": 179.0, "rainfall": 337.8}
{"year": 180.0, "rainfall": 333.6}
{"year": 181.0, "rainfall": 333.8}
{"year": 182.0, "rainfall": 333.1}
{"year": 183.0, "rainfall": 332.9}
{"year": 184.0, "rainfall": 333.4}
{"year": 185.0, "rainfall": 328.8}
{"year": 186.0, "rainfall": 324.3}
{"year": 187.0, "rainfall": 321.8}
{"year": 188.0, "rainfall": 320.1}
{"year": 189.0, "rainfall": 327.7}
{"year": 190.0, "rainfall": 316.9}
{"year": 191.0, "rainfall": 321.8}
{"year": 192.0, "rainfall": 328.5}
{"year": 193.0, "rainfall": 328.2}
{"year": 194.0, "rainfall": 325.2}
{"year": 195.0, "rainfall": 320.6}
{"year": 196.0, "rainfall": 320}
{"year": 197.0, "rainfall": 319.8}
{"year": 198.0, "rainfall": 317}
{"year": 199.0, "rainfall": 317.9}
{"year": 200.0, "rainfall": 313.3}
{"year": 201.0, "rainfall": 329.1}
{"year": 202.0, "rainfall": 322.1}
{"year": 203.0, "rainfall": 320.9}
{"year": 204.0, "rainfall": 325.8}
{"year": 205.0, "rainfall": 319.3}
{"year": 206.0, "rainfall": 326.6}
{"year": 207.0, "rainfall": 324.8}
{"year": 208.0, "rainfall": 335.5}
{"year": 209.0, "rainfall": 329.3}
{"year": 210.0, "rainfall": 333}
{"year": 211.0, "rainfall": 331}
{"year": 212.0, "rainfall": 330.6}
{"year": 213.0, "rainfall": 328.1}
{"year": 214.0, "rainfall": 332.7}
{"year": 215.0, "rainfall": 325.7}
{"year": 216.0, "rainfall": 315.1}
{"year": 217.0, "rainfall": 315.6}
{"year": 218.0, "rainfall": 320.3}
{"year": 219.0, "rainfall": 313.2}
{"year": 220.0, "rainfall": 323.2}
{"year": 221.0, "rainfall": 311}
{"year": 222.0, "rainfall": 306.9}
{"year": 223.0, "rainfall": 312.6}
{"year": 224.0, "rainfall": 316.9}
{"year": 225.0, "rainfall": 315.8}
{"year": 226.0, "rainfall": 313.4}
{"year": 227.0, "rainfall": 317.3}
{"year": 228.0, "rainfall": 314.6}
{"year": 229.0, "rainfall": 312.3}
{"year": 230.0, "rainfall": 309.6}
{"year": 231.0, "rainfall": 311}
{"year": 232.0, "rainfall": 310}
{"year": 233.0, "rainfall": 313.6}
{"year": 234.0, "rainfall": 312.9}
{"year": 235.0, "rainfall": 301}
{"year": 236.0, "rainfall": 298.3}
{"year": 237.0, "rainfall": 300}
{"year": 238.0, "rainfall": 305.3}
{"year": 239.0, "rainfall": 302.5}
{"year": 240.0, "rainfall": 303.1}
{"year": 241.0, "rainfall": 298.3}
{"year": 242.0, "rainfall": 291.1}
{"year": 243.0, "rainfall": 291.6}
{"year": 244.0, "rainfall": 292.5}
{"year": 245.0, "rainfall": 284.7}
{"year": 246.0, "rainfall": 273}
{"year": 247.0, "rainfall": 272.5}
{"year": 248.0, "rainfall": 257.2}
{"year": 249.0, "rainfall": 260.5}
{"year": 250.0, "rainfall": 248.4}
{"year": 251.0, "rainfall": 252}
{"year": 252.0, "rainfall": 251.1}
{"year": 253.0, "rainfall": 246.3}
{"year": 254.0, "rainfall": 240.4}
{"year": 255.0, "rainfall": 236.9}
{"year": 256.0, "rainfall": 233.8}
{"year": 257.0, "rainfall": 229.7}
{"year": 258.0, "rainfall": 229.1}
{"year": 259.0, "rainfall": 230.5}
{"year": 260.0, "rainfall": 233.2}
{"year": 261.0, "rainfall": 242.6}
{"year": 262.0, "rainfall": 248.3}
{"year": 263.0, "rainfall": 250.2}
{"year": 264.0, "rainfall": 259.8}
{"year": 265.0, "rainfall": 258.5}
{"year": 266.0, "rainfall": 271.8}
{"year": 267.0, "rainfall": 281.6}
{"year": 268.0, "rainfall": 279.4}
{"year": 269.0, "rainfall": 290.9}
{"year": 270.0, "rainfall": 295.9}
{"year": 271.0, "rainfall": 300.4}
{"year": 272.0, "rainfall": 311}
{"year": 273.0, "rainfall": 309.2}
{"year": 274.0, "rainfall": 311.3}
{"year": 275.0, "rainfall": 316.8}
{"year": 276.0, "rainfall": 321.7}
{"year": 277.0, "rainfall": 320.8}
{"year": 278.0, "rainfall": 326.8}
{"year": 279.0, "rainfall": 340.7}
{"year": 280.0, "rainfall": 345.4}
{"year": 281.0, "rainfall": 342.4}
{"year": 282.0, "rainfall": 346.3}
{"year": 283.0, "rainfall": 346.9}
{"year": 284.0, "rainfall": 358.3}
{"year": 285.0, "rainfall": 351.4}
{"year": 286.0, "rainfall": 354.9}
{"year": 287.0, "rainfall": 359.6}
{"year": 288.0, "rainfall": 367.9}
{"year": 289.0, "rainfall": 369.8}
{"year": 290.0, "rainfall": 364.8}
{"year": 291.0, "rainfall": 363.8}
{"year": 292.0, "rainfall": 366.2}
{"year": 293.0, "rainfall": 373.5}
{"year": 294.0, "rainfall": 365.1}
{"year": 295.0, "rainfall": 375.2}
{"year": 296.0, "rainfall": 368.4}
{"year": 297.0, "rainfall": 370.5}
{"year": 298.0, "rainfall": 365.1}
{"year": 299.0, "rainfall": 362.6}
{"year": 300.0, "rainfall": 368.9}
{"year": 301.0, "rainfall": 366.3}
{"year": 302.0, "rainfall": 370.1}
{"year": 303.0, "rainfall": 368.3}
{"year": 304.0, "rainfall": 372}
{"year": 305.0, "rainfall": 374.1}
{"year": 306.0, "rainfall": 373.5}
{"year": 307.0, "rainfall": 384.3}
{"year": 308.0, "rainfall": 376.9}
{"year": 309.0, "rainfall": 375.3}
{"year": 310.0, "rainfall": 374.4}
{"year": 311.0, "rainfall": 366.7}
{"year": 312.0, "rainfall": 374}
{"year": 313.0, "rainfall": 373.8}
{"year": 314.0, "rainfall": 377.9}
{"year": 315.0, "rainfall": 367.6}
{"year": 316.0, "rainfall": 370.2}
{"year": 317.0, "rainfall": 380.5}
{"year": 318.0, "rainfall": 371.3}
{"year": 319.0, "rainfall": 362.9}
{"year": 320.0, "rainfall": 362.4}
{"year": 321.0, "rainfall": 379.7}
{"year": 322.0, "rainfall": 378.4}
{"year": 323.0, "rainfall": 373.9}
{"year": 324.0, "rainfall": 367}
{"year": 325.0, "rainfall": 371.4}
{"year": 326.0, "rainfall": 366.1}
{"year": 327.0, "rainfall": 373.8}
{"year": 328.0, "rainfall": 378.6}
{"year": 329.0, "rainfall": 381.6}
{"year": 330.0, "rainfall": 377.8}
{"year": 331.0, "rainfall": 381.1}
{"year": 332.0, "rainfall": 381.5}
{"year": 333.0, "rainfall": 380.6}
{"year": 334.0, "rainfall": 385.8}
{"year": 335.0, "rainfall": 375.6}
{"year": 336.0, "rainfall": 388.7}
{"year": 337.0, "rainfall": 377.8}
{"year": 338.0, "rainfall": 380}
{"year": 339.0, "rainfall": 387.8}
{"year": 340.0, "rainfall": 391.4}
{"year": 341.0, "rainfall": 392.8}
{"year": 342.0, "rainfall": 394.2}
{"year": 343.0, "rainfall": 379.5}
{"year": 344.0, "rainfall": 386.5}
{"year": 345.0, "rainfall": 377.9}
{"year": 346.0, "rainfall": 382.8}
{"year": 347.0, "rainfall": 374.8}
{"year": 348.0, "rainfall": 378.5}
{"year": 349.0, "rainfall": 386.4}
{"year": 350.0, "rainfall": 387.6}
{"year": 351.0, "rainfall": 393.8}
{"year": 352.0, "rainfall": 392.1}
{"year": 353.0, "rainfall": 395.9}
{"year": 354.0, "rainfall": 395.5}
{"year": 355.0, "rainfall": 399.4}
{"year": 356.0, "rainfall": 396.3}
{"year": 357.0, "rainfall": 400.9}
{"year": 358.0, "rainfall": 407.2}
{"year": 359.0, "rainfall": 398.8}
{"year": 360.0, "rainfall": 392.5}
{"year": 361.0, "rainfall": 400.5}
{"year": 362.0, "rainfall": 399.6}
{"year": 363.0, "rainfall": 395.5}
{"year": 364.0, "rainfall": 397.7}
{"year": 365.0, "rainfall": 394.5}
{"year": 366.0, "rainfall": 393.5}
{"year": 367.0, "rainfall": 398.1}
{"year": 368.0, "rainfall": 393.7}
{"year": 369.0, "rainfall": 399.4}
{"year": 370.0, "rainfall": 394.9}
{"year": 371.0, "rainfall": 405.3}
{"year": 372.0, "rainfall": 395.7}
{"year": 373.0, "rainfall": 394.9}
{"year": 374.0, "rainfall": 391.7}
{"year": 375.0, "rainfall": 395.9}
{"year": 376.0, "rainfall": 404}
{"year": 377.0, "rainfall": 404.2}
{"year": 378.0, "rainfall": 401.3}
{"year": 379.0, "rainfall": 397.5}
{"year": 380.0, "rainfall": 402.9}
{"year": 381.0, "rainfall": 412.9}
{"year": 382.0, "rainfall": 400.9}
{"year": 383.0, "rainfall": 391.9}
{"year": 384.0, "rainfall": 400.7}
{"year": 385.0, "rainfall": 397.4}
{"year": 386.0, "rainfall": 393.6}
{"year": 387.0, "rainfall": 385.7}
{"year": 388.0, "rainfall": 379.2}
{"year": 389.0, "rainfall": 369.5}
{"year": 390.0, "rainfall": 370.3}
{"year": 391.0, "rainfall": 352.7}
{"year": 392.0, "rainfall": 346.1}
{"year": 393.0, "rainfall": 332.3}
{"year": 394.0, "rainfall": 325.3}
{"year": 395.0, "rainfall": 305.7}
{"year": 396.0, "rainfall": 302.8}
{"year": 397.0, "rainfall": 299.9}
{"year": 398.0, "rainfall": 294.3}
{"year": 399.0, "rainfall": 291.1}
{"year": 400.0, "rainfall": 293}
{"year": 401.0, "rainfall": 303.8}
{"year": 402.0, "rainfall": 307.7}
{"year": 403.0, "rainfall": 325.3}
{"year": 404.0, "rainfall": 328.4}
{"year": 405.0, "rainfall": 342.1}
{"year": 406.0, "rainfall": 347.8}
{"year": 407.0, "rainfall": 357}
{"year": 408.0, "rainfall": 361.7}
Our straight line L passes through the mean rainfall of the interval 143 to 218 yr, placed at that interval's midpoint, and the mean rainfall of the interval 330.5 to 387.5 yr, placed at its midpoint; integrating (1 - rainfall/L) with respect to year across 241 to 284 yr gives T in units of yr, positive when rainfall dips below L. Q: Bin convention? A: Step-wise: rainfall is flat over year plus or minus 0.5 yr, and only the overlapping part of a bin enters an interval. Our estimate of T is 9.1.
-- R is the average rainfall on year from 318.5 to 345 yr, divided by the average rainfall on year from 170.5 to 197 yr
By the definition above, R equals 1.16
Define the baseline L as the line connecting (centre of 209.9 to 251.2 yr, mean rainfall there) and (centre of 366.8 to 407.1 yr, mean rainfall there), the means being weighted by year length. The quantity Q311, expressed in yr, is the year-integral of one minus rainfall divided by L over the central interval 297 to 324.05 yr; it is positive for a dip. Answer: -2.98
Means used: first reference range 304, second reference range 364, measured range 372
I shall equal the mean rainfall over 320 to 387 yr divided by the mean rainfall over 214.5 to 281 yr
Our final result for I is 1.34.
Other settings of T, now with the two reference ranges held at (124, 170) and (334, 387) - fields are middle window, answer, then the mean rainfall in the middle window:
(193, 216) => 0.8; 325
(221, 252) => 4.7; 296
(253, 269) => 4.8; 250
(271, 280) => 1.1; 320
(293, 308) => 0.1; 371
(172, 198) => 0.2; 328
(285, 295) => 0.1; 365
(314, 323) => 0.1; 372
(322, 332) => 0.2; 375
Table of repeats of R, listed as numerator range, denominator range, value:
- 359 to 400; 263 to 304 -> 1.12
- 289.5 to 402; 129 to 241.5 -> 1.18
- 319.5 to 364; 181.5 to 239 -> 1.21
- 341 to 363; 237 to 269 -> 1.48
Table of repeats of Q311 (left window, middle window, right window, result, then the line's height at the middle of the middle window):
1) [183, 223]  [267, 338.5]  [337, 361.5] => 1.9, 369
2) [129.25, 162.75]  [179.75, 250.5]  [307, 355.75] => 5.4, 340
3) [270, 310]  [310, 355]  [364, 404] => -2.5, 360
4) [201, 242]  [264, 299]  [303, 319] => 2.1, 355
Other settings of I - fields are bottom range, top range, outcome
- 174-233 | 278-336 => 1.14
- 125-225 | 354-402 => 1.17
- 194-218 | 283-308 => 1.13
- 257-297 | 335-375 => 1.24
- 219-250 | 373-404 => 1.20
